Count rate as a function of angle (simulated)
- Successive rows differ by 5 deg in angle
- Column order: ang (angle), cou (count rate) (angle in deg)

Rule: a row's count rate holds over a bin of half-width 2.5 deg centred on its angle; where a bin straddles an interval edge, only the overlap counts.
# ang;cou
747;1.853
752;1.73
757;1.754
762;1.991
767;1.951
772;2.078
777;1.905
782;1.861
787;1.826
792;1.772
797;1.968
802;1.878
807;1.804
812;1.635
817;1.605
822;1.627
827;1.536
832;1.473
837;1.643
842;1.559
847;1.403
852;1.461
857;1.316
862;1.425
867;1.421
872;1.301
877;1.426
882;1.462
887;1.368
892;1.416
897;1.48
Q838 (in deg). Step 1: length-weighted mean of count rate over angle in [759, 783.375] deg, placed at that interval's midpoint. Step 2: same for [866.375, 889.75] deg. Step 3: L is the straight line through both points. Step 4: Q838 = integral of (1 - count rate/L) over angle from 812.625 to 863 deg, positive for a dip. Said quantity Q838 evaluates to 3.0 deg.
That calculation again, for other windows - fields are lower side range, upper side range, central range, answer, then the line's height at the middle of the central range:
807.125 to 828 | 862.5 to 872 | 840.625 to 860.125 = 0.6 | 1.47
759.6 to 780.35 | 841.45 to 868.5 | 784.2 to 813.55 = -0.5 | 1.79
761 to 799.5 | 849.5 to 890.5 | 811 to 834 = 1.4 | 1.67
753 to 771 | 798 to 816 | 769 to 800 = -1.1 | 1.84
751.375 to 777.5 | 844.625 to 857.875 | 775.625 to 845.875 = -3.0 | 1.64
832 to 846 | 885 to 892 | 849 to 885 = 1.4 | 1.46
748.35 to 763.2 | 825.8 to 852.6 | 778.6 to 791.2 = -1.0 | 1.71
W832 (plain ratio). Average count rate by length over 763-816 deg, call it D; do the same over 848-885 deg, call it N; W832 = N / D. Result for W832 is 0.75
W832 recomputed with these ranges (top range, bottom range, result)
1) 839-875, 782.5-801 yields 0.76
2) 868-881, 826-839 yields 0.89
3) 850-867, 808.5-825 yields 0.86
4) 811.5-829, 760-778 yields 0.80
